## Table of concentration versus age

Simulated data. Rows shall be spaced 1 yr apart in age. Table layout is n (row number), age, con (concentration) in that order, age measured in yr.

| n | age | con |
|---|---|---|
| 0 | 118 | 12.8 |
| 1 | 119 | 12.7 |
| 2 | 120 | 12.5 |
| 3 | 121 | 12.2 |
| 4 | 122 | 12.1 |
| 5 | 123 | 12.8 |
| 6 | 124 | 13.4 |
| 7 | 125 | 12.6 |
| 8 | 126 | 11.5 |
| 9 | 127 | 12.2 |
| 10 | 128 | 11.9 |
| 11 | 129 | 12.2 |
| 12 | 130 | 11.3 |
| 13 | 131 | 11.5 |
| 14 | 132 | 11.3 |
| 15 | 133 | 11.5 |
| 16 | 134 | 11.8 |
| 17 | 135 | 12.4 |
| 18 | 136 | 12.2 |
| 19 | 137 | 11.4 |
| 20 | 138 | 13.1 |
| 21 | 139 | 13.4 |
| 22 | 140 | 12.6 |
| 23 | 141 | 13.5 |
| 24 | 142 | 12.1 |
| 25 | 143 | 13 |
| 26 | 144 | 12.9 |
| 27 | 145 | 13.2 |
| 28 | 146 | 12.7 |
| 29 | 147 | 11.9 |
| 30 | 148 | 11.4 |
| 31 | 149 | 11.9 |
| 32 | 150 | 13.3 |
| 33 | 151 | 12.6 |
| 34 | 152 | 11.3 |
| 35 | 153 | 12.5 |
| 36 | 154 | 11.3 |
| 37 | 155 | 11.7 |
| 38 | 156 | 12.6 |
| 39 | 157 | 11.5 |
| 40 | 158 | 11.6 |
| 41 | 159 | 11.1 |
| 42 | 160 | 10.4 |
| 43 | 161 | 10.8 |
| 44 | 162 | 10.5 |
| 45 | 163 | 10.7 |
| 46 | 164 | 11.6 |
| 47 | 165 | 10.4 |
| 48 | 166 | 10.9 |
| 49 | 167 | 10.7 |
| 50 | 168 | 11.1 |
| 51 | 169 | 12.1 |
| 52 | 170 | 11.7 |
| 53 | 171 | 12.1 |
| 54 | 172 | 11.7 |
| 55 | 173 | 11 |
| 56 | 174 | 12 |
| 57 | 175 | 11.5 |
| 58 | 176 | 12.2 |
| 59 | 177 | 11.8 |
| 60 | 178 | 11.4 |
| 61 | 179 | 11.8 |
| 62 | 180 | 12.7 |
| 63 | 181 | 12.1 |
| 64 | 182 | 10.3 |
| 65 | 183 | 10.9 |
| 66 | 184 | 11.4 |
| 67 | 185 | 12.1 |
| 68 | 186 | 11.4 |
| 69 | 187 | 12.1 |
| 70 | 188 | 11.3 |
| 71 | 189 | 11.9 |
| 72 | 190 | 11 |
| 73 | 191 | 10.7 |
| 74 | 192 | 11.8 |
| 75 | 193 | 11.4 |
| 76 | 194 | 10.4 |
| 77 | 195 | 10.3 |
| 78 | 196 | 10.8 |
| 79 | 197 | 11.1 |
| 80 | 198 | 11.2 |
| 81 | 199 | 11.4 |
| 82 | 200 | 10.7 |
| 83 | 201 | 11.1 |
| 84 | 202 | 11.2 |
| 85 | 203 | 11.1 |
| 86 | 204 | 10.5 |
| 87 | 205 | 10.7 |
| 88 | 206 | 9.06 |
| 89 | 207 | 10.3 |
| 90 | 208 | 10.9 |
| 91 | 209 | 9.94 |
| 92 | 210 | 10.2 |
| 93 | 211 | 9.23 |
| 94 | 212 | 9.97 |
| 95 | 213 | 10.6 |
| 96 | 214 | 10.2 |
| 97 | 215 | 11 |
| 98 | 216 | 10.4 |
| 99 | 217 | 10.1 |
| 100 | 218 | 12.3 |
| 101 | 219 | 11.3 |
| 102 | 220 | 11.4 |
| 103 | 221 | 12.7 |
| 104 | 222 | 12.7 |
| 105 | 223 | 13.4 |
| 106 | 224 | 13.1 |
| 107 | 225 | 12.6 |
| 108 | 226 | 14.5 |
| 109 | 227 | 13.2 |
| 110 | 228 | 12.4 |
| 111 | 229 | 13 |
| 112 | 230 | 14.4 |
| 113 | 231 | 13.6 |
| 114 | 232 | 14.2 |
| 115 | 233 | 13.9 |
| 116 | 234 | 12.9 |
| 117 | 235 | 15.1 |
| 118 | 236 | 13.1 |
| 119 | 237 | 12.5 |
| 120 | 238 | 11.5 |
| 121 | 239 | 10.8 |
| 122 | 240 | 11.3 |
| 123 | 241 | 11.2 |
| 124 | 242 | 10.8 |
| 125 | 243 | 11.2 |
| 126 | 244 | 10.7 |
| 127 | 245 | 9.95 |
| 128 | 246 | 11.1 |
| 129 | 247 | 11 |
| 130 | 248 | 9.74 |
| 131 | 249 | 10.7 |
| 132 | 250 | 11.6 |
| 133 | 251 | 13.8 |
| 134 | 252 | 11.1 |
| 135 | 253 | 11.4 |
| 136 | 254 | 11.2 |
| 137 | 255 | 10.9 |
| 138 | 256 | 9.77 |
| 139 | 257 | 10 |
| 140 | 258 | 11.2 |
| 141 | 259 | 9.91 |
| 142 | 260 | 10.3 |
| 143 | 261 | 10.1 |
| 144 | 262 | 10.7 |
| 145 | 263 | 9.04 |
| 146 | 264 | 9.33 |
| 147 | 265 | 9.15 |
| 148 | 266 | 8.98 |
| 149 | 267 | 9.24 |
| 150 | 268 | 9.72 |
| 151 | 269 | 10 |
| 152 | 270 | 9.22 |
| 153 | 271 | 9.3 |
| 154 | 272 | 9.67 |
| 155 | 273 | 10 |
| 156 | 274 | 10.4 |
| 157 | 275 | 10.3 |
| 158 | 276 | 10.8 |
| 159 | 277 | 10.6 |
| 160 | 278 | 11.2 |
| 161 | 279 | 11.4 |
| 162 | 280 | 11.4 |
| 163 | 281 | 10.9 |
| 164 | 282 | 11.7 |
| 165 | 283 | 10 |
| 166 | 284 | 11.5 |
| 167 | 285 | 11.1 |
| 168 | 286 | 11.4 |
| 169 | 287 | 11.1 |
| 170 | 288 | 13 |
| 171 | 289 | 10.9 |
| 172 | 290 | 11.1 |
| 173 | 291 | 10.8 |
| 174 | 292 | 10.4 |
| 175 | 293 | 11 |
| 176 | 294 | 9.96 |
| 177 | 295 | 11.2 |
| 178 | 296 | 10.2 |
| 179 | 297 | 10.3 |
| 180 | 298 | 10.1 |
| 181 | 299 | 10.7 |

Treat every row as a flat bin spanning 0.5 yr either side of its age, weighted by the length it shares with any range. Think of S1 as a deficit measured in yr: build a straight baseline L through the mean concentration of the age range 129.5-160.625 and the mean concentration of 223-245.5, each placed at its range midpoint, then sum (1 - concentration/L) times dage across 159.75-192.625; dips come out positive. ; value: 2.3 yr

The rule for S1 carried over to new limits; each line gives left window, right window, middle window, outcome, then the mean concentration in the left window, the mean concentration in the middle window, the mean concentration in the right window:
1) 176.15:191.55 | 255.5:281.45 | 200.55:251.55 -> -4.0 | 11.5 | 11.7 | 10.1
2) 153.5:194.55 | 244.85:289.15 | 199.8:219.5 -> 1.0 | 11.4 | 10.5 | 10.6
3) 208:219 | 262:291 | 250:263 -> -0.5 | 10.5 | 10.8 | 10.5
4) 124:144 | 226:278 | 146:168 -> 1.0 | 12.2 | 11.5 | 11.1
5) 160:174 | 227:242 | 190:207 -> 1.6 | 11.2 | 10.8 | 12.8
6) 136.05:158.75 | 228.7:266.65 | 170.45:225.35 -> 2.7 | 12.3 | 11.2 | 11.3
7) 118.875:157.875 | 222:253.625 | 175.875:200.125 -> 1.8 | 12.2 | 11.4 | 12.3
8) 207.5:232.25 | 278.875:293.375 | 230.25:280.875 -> 2.4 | 11.9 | 11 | 11.2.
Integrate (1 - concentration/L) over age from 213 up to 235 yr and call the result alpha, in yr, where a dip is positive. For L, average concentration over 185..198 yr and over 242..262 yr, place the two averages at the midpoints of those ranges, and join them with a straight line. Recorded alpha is -3.1 yr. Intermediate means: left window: 11.2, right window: 10.8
